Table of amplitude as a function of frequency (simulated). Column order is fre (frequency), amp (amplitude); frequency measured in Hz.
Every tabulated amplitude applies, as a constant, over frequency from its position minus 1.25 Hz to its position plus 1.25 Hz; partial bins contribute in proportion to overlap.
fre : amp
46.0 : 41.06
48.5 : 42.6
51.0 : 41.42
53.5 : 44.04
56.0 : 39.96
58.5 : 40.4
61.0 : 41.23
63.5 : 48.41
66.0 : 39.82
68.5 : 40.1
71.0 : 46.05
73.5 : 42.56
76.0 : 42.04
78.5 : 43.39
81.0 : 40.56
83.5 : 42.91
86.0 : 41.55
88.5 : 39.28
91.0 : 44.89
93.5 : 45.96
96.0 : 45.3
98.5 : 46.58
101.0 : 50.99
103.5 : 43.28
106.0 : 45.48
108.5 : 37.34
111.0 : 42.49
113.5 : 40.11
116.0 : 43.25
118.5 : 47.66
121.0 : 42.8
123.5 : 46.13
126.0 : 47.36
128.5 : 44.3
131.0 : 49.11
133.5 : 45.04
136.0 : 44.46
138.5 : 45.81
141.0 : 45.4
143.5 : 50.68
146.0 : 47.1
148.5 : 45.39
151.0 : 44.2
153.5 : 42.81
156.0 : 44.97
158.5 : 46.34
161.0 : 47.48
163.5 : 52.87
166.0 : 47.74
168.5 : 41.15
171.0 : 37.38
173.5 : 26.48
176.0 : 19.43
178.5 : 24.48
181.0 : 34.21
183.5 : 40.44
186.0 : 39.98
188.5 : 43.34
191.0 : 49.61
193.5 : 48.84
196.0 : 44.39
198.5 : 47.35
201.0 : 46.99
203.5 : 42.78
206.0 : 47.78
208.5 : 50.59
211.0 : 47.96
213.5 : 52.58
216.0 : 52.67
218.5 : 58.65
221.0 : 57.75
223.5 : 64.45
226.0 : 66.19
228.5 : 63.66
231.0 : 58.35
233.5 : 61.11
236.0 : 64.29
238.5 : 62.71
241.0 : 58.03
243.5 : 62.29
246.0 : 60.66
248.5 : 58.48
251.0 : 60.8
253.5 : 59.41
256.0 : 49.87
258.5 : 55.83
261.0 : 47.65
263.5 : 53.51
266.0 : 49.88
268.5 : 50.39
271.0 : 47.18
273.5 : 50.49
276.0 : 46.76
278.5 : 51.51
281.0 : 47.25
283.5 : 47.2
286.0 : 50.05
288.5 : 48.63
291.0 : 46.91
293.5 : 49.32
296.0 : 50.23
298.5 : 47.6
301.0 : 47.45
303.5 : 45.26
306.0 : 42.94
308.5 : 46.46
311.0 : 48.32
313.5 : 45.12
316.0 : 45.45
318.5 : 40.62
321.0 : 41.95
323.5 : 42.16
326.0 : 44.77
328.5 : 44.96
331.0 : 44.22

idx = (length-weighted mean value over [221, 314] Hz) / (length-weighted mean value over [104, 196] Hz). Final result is 1.24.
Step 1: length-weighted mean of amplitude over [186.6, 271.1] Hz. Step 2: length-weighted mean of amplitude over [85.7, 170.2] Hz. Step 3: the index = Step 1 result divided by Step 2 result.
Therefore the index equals 1.20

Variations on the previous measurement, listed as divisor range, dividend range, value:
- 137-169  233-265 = 1.25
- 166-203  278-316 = 1.21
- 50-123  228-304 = 1.24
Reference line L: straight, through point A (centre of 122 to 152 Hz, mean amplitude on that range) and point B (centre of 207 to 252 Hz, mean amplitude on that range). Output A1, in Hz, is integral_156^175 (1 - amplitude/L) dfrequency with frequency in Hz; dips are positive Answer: 2.81 Hz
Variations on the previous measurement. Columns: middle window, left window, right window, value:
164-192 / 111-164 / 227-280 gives 6.9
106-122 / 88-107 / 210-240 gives 1.6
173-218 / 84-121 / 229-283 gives 7.1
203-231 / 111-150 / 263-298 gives -4.6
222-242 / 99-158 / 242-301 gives -5.0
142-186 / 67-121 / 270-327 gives 3.7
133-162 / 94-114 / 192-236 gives 1.3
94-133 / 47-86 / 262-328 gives -1.4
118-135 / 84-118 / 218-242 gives 0.4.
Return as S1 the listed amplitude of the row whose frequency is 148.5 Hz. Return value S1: 45.39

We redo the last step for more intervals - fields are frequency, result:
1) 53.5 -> 44.04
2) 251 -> 60.8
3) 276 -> 46.76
